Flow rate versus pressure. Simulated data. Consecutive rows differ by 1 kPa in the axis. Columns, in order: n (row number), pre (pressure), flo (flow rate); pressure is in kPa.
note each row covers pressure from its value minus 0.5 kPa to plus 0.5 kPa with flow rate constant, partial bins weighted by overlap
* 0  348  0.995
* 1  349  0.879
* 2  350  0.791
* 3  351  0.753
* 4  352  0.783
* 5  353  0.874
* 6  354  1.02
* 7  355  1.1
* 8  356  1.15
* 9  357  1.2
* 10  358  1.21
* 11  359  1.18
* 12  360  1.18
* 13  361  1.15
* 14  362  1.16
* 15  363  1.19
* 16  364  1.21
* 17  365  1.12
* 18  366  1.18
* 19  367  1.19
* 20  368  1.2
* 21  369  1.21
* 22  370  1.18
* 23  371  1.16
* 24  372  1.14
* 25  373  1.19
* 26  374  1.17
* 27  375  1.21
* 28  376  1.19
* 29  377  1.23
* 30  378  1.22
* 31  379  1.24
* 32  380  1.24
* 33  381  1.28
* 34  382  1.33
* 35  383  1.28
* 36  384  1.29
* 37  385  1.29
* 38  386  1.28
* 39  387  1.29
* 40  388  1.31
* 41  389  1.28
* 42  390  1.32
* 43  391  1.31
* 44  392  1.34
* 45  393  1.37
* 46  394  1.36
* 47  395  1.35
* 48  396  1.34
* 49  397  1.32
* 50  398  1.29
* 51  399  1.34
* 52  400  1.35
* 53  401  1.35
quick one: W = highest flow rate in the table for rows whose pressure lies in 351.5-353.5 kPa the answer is 0.874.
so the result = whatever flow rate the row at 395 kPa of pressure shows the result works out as 1.35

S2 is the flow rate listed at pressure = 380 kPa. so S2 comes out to 1.24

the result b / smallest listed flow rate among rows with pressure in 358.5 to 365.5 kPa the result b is 1.12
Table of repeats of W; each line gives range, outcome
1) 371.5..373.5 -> 1.19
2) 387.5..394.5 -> 1.37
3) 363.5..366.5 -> 1.21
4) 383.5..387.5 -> 1.29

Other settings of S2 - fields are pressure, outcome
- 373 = 1.19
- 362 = 1.16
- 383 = 1.28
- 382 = 1.33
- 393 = 1.37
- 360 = 1.18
